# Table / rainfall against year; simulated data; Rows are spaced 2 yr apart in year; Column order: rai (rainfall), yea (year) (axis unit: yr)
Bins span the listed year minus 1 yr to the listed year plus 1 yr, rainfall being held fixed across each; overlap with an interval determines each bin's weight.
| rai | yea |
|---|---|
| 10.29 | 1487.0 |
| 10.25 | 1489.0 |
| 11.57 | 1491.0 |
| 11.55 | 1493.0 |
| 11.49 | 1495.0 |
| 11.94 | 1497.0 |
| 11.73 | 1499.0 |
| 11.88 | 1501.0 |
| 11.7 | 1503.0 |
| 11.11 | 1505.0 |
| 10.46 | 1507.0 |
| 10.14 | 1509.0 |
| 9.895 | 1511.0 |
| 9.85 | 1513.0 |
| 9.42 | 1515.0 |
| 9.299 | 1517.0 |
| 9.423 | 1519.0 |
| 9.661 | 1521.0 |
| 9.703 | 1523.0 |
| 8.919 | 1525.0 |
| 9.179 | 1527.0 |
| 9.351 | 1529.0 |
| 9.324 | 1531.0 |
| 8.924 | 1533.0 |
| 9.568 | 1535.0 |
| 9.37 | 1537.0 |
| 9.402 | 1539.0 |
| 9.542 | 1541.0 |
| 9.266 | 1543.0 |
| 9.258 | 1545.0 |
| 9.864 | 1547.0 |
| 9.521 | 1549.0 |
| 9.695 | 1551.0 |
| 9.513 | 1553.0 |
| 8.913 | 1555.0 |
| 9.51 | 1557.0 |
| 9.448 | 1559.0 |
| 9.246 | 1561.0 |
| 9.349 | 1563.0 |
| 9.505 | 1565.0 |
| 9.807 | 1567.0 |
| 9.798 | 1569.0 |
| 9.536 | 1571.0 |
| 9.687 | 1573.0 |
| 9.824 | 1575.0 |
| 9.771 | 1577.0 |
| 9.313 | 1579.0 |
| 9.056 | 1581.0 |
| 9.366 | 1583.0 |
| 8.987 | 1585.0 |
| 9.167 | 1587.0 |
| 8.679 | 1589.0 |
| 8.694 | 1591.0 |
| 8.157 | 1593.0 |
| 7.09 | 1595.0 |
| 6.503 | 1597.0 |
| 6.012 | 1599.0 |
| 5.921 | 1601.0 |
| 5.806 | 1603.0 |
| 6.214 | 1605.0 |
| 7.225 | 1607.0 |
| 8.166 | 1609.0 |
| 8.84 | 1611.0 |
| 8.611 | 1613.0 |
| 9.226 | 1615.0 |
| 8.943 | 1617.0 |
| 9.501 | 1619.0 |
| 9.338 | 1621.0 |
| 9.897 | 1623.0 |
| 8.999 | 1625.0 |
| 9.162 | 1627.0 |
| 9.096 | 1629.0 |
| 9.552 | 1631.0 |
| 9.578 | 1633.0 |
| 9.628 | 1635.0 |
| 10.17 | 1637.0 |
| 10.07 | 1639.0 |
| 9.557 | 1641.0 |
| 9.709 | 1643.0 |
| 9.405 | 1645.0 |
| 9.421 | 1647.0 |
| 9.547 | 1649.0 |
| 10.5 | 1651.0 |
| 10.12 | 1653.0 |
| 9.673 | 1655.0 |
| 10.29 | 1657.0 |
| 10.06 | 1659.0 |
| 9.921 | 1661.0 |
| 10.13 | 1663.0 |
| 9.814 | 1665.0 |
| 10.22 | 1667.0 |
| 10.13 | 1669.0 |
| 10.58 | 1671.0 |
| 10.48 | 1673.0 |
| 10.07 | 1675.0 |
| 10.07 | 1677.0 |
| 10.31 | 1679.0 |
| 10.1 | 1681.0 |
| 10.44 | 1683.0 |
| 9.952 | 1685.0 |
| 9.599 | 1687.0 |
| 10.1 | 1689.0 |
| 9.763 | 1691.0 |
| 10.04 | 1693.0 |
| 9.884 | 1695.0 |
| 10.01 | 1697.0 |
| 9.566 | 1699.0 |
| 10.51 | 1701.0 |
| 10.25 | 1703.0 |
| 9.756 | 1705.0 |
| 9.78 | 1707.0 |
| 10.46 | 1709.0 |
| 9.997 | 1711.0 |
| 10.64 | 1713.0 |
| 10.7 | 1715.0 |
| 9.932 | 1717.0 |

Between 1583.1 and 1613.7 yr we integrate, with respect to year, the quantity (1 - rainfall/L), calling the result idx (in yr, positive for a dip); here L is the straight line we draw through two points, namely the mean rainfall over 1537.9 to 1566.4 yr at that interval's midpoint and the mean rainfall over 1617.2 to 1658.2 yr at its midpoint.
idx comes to 6.1 yr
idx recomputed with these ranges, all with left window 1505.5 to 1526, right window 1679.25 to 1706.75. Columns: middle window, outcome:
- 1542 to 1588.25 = 1.6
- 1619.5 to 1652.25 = 1.0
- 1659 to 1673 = -0.3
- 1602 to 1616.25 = 3.1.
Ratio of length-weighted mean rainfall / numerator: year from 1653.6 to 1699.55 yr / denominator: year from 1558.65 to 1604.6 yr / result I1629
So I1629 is 1.17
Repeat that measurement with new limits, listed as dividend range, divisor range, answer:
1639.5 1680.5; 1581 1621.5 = 1.25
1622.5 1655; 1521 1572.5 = 1.02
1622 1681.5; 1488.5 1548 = 0.98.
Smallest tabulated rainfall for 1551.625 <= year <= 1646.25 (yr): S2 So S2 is 5.806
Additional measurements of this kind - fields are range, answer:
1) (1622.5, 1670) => 8.999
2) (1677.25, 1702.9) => 9.566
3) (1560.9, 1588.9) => 8.987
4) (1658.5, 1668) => 9.814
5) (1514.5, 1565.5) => 8.913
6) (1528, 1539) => 8.924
